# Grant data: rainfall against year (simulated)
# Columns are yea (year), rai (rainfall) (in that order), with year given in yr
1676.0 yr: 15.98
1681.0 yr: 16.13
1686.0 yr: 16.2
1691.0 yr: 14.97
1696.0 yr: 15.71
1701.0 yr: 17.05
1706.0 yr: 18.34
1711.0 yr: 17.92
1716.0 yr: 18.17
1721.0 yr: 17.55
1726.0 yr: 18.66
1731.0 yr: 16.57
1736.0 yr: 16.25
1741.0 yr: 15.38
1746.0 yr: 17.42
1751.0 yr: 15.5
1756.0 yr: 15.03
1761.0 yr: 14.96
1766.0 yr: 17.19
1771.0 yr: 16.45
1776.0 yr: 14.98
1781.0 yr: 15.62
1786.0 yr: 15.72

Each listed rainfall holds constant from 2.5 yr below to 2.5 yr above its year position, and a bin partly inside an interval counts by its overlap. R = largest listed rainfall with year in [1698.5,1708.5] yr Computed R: 18.34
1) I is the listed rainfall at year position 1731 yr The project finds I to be 16.57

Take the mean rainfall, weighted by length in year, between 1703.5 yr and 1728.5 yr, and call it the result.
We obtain 18.1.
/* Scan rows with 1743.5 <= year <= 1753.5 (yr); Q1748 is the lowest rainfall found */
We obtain 15.5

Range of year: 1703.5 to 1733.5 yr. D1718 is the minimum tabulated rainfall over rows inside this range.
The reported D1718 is 16.57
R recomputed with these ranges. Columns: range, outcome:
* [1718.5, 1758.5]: 18.66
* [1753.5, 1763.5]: 15.03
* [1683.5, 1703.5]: 17.05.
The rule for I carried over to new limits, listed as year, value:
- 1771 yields 16.45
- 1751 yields 15.5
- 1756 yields 15.03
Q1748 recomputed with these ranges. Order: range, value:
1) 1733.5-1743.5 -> 15.38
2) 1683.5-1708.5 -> 14.97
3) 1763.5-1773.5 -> 16.45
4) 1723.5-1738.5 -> 16.25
